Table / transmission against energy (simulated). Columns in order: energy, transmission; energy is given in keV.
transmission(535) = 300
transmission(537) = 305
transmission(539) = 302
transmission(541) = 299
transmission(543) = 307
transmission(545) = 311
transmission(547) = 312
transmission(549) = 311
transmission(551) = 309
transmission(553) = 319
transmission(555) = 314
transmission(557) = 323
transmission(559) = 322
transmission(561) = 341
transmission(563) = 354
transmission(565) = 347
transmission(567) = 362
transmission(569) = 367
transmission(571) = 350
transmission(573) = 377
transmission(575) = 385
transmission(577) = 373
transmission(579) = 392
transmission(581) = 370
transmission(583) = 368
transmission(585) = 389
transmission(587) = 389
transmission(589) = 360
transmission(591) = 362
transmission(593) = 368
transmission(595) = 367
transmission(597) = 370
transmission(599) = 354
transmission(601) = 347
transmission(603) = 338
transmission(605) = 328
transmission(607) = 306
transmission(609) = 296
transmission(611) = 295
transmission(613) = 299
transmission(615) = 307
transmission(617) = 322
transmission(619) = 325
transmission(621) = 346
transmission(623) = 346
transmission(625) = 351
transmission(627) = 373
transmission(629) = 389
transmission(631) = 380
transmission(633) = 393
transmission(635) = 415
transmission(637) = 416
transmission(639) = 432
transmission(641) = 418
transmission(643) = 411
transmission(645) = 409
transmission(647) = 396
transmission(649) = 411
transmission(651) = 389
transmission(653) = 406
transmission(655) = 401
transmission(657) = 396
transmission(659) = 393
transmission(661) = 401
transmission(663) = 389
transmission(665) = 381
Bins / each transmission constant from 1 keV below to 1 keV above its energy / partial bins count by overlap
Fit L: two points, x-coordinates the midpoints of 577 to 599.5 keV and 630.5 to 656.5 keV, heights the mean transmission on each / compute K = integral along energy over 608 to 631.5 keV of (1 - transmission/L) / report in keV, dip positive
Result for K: 3.4 keV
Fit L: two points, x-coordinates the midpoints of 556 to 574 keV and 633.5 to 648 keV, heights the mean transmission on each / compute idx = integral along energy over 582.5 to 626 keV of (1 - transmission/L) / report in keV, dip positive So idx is 4.49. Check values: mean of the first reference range 349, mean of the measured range 342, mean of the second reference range 413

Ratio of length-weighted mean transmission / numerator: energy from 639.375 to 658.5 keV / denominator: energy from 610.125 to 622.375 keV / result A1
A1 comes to 1.28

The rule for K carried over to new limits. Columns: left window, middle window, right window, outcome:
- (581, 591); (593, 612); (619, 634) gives 1.82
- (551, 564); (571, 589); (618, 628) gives -2.32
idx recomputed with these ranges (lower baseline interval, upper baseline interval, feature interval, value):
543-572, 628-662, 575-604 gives -0.9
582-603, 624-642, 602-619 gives 3.0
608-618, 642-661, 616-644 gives -2.6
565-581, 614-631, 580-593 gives -0.3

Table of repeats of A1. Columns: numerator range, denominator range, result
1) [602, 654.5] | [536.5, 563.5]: 1.16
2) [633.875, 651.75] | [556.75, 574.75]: 1.17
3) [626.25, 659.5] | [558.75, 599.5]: 1.10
